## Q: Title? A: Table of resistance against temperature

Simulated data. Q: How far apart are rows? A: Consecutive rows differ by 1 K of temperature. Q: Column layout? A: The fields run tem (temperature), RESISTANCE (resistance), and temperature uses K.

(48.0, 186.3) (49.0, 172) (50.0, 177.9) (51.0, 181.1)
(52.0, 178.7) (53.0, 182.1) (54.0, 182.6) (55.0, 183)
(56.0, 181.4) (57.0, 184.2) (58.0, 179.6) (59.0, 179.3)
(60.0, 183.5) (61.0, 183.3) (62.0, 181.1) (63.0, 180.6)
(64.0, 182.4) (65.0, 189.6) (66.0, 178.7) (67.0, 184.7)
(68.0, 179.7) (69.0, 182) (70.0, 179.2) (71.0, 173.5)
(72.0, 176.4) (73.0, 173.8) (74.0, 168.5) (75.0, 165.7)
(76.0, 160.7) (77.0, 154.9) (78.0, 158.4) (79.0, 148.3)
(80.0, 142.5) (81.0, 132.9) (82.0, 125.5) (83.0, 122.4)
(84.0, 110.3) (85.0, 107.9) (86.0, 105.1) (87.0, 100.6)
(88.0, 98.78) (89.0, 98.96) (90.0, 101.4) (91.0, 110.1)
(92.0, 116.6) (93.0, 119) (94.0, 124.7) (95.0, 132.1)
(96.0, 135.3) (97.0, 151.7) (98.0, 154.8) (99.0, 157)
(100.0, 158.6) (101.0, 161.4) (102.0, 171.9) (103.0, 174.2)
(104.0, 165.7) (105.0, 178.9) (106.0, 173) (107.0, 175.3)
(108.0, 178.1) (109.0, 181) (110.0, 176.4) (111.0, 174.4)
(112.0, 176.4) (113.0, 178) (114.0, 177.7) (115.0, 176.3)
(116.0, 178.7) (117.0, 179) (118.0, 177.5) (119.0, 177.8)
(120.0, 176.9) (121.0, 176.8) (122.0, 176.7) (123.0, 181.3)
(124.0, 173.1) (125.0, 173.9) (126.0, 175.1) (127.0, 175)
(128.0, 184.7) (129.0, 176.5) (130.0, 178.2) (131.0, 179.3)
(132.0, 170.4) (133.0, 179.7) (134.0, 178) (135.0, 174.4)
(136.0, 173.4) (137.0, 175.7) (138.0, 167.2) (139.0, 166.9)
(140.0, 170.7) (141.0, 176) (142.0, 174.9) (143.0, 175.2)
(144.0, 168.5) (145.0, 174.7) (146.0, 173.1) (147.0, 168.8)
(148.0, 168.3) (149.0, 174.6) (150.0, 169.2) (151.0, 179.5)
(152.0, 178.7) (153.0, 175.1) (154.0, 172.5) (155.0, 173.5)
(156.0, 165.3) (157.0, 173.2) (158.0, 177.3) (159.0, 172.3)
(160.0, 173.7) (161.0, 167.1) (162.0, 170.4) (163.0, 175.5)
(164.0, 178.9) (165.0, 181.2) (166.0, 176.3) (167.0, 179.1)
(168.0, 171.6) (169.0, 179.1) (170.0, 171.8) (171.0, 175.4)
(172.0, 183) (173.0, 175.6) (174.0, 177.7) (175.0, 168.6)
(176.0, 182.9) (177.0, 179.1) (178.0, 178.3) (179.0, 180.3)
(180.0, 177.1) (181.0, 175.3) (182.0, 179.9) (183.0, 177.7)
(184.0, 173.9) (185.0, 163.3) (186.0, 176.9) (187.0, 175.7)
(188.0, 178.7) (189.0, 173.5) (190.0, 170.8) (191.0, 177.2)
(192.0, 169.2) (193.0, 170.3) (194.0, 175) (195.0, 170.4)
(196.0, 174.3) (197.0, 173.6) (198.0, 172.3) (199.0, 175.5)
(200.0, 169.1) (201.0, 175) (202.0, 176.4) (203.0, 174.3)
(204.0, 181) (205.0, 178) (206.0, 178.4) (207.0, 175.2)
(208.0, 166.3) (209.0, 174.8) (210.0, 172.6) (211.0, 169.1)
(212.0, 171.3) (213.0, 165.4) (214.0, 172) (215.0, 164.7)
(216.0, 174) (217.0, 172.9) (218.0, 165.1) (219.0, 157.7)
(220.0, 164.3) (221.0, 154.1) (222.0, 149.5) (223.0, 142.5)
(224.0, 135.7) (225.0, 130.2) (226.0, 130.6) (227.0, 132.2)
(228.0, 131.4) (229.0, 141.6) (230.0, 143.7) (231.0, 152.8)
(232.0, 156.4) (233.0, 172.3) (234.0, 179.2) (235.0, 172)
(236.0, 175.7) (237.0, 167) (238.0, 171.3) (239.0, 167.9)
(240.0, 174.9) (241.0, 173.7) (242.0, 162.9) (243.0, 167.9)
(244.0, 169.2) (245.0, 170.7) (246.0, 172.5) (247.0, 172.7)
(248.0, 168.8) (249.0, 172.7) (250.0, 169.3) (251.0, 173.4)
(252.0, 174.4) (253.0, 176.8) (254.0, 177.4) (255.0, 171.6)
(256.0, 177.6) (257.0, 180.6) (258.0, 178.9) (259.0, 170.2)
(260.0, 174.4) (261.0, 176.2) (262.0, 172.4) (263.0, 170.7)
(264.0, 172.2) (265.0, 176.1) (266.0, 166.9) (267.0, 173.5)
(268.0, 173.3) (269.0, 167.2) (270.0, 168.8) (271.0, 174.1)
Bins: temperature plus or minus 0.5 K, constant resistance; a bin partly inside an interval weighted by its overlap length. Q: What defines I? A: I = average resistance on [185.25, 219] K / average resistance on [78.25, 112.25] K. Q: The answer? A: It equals 1.2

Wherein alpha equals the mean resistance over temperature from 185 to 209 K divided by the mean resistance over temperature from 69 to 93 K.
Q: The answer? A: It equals 1.3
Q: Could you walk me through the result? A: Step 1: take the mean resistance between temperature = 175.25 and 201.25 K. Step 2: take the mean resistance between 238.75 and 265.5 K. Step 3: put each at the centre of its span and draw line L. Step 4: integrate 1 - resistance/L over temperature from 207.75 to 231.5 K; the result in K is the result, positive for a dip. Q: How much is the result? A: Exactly 2.5 K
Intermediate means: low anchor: 175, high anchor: 173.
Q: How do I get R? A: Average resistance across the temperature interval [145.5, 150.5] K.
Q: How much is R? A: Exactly 171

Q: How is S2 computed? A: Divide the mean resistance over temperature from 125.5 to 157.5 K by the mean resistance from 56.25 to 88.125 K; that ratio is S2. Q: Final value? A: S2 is 1.09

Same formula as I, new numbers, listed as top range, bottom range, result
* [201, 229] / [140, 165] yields 0.93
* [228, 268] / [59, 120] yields 1.08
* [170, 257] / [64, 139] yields 1.05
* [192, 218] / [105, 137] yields 0.98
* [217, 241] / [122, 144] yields 0.89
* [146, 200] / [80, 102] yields 1.38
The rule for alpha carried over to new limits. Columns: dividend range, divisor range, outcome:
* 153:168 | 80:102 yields 1.38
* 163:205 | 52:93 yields 1.13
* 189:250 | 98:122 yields 0.95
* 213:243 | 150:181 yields 0.90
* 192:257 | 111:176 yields 0.95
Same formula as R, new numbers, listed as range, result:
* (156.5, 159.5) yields 174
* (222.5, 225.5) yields 136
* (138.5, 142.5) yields 172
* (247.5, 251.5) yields 171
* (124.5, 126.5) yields 174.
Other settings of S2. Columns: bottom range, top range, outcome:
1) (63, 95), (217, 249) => 1.10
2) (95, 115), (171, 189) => 1.05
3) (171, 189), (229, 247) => 0.95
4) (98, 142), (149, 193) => 1.00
